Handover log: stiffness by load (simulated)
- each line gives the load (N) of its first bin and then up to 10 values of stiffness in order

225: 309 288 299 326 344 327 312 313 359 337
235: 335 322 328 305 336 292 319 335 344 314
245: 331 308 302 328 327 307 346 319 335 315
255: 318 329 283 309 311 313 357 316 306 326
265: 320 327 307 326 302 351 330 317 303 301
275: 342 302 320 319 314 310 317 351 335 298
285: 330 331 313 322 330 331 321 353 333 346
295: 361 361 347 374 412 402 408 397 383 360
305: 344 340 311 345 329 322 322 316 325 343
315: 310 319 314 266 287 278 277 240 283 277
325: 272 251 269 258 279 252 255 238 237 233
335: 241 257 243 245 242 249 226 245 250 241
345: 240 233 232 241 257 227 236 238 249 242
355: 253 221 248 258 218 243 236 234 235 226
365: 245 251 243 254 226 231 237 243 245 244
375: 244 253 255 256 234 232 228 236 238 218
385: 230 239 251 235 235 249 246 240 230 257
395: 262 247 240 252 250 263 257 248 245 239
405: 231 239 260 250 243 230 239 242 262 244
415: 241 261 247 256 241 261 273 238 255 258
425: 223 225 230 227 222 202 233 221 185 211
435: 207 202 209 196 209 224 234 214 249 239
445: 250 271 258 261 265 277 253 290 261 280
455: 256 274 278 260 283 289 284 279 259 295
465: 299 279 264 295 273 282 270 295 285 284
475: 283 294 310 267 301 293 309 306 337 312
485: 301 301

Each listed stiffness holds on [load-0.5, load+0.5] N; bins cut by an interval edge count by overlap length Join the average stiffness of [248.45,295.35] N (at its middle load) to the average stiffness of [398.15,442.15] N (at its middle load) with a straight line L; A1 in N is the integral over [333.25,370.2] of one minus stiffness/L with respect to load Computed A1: 4.7 N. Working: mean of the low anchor 323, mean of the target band 240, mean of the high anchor 235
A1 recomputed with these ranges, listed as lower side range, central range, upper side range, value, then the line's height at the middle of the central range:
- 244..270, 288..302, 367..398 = -3.1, 296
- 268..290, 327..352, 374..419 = 3.3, 282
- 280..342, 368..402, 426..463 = 3.7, 272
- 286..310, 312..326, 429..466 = 1.9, 338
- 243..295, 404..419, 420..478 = 1.3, 269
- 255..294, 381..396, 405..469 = 1.7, 270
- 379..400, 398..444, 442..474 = 3.5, 255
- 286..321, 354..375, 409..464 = 4.0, 296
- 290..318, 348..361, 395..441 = 2.5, 298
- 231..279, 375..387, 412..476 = 1.6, 276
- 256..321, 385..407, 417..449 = 1.0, 257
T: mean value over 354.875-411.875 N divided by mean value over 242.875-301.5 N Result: 0.74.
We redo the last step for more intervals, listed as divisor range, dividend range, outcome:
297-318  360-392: 0.69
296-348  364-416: 0.83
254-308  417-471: 0.75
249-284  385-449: 0.75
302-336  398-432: 0.83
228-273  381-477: 0.78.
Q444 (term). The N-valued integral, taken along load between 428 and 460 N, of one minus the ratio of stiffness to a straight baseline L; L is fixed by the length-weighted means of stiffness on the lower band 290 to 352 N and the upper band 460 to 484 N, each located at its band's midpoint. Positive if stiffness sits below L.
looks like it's 5.35 N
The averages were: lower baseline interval 294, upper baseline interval 289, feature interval 242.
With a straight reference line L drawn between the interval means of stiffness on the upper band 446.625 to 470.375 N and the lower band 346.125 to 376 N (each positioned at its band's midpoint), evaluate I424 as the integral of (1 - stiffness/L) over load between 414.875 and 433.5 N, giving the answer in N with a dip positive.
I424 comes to 1.8 N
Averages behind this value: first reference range 240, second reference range 275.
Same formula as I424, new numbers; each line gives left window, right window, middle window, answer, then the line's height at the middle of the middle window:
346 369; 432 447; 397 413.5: -1.2 N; 230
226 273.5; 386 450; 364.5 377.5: 0.9 N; 262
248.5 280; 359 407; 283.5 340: -3.9 N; 288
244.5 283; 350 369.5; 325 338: 0.6 N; 263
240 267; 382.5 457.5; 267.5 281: -0.3 N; 310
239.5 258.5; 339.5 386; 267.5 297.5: -3.2 N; 296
